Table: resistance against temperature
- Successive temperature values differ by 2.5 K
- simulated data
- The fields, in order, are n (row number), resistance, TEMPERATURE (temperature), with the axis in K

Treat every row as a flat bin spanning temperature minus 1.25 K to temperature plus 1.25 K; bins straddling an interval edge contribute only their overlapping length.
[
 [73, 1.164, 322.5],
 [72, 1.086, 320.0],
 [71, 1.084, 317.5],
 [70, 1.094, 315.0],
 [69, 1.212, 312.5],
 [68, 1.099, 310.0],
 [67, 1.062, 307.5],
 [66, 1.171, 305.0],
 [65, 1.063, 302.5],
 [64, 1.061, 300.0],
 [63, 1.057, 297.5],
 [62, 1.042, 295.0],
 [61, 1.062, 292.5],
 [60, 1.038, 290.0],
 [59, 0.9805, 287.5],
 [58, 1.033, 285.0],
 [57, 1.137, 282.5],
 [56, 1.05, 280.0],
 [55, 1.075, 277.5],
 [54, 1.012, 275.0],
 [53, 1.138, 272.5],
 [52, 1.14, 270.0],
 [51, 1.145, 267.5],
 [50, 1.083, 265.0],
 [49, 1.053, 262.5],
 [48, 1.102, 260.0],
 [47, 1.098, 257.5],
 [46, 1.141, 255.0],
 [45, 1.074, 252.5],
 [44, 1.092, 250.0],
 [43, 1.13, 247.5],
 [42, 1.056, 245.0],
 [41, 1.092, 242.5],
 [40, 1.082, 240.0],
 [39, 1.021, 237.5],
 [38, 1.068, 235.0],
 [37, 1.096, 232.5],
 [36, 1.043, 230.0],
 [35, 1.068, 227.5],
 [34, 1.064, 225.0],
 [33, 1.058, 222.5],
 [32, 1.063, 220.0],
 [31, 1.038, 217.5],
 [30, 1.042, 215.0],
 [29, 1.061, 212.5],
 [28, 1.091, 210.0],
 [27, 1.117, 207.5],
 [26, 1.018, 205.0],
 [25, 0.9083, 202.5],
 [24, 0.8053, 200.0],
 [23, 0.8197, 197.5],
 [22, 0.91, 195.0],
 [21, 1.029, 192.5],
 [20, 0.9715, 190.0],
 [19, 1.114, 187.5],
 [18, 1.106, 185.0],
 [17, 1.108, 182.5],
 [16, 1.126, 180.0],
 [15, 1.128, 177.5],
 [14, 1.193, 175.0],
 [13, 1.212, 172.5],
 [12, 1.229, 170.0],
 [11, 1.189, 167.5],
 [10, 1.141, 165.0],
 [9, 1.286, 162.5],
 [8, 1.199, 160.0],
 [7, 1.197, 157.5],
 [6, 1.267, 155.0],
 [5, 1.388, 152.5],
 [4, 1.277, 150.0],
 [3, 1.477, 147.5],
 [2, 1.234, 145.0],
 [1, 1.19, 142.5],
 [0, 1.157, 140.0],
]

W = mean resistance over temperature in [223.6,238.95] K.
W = 1.06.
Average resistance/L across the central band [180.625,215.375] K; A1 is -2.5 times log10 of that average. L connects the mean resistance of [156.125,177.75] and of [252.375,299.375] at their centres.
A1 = 0.16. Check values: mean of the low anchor 1.2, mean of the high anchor 1.08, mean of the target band 1.01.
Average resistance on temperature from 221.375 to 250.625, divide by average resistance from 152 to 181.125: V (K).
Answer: 0.9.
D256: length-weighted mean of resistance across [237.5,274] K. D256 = 1.1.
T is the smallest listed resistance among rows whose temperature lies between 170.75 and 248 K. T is 0.8053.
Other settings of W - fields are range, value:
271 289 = 1.06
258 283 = 1.09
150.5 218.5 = 1.1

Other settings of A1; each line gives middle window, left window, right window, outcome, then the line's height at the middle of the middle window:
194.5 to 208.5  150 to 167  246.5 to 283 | 0.27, 1.19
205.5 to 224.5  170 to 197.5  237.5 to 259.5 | 0.02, 1.09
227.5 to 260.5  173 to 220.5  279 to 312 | -0.03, 1.05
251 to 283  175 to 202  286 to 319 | -0.04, 1.06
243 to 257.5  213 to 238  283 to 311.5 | -0.04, 1.06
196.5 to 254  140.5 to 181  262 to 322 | 0.12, 1.16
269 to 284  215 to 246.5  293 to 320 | -0.01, 1.08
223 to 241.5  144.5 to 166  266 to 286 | 0.09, 1.16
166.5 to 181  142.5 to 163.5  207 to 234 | 0.03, 1.22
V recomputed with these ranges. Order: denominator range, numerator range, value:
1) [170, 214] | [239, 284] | 1.04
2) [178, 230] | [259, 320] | 1.05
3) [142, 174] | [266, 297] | 0.85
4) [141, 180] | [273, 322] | 0.87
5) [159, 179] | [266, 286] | 0.91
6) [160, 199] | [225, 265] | 0.98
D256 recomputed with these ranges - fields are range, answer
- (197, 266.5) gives 1.05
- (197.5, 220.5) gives 1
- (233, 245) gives 1.07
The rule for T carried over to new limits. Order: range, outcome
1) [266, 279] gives 1.012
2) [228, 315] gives 0.9805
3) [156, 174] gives 1.141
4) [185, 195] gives 0.91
